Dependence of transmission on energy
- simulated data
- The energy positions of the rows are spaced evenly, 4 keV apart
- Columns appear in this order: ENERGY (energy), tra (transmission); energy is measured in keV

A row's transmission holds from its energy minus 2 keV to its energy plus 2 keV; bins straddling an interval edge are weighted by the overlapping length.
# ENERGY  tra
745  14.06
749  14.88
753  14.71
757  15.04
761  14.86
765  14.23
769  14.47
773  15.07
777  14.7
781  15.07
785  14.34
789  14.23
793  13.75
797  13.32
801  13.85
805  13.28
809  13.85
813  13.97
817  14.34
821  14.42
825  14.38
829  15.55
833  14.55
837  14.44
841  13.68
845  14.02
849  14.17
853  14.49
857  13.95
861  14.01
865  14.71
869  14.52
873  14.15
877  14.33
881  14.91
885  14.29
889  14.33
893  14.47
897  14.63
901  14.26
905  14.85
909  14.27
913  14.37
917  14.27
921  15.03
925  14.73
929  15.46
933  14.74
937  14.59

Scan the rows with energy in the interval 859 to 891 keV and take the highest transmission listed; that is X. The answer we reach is 14.91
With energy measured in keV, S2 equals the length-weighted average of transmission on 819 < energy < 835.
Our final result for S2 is 14.7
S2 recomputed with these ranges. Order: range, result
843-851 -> 14.1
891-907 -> 14.6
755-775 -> 14.7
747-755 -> 14.8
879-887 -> 14.6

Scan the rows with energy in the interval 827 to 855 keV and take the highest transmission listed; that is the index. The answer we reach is 15.55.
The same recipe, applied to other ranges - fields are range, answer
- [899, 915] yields 14.85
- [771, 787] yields 15.07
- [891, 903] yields 14.63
